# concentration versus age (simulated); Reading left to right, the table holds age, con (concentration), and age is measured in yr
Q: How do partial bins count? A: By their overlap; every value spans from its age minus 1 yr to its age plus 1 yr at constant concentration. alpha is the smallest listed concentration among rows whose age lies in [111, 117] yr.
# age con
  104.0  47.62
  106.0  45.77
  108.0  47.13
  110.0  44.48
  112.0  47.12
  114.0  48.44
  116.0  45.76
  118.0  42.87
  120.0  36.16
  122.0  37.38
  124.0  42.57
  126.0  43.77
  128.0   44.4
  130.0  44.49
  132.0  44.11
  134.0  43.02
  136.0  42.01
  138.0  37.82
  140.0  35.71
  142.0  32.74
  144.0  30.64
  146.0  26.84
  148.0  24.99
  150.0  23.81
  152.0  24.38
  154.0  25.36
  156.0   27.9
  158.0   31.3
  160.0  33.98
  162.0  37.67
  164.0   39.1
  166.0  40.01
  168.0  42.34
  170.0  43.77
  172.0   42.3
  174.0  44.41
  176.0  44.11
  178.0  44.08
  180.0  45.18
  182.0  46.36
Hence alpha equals 45.76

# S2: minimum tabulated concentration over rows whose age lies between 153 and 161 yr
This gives 25.36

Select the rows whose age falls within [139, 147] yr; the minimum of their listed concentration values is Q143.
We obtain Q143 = 26.84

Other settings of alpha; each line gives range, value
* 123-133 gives 42.57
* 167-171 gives 42.34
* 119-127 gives 36.16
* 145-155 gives 23.81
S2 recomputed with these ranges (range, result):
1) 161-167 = 37.67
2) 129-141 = 35.71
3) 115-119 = 42.87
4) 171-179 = 42.3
